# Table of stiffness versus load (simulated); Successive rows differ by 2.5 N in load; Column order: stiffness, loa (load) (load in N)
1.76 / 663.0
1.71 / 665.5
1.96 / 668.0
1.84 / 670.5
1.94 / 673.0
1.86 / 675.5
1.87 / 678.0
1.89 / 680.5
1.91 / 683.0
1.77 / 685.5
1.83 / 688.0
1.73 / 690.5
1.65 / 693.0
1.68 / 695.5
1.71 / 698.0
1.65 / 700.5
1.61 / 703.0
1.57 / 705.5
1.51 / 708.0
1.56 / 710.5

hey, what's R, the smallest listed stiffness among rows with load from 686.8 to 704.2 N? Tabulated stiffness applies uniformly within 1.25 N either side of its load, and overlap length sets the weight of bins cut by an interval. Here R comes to 1.61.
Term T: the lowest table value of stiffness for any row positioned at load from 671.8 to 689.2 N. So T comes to 1.77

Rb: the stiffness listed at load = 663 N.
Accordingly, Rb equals 1.76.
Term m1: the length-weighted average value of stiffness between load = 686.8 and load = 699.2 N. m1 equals 1.72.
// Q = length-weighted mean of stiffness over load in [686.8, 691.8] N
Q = 1.78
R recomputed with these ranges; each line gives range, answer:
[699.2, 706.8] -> 1.57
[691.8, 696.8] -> 1.65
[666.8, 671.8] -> 1.84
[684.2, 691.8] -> 1.73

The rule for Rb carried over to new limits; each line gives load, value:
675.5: 1.86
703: 1.61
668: 1.96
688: 1.83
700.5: 1.65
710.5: 1.56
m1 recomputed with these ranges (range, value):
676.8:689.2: 1.85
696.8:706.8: 1.63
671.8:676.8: 1.9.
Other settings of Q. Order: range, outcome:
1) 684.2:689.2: 1.8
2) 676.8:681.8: 1.88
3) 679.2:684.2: 1.9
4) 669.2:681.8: 1.88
